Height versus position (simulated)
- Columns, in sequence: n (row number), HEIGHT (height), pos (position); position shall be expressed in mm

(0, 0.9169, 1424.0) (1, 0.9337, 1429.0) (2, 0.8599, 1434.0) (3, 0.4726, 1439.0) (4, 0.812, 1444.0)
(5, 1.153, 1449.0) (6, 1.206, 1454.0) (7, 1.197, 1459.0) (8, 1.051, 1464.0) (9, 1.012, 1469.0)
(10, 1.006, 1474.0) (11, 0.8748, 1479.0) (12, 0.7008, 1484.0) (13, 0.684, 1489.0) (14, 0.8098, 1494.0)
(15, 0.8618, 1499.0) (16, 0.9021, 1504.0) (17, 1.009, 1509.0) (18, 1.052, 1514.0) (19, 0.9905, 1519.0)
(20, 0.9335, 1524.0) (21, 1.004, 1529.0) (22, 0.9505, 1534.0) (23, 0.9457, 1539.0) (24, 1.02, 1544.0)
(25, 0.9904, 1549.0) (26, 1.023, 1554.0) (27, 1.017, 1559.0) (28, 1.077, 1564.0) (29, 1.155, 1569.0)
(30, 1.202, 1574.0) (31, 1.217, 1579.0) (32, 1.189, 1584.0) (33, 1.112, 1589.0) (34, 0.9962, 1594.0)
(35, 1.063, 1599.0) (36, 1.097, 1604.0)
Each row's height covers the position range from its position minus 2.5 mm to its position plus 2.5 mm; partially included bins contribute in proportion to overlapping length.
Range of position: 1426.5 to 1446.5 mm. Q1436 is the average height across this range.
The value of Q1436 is 0.77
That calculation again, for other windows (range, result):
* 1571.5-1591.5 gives 1.18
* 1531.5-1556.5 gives 0.986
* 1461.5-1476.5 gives 1.02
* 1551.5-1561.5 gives 1.02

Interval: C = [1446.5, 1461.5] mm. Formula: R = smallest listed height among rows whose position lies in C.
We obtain 1.153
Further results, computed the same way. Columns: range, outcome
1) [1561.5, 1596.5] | 0.9962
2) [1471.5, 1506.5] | 0.684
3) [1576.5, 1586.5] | 1.189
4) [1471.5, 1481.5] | 0.8748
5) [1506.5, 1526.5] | 0.9335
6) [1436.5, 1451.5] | 0.4726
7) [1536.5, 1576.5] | 0.9457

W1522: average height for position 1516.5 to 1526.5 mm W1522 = 0.962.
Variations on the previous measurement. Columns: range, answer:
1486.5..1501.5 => 0.785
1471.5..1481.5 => 0.94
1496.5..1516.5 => 0.956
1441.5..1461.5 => 1.09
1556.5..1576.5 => 1.11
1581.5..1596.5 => 1.1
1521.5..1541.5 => 0.958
